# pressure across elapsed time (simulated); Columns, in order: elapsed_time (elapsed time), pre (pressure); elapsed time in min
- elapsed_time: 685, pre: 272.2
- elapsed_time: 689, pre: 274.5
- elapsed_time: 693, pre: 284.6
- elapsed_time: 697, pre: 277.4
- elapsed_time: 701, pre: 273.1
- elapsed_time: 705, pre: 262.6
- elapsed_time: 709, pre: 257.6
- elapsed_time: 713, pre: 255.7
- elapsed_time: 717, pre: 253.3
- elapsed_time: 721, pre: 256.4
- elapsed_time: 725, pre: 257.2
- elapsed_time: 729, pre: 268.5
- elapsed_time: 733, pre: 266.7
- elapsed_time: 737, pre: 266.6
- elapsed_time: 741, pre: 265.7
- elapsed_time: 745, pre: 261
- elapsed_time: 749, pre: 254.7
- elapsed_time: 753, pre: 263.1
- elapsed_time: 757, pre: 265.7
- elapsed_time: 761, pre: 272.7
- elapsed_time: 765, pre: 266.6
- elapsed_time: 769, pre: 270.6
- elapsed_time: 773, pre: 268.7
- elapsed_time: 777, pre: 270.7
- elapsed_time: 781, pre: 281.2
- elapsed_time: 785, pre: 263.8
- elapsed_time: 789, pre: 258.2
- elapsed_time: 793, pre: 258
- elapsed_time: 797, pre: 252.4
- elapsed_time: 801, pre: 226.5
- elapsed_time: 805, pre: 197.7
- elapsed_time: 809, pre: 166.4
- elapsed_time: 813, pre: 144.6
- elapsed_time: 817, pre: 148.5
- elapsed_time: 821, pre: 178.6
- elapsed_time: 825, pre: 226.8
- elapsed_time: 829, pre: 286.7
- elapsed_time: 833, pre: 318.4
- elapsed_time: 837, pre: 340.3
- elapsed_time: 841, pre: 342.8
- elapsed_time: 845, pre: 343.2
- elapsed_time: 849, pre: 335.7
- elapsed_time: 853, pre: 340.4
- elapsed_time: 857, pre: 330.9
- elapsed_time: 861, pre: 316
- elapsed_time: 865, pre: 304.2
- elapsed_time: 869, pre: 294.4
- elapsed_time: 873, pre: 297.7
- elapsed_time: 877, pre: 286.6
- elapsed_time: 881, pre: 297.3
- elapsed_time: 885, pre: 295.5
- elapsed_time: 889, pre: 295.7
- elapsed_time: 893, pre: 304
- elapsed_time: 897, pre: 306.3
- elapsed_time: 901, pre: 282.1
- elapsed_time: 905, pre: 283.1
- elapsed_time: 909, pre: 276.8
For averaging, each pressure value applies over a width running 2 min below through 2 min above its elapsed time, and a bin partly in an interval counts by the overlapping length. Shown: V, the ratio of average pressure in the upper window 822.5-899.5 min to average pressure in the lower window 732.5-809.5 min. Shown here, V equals 1.20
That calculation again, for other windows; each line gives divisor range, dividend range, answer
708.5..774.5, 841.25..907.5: 1.17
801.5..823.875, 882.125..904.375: 1.71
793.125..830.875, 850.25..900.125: 1.49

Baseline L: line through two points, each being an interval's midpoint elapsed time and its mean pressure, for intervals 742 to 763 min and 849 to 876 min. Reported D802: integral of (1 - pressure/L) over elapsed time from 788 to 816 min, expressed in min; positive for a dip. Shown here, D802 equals 7.3 min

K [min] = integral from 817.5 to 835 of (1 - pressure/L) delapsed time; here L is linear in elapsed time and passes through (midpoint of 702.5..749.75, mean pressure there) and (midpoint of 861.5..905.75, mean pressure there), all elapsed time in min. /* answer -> 2.46 min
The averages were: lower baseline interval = 261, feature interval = 244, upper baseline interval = 296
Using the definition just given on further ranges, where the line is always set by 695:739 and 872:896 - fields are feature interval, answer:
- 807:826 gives 7.6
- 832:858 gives -4.3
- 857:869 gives -0.8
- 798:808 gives 2.5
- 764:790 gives 0.6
